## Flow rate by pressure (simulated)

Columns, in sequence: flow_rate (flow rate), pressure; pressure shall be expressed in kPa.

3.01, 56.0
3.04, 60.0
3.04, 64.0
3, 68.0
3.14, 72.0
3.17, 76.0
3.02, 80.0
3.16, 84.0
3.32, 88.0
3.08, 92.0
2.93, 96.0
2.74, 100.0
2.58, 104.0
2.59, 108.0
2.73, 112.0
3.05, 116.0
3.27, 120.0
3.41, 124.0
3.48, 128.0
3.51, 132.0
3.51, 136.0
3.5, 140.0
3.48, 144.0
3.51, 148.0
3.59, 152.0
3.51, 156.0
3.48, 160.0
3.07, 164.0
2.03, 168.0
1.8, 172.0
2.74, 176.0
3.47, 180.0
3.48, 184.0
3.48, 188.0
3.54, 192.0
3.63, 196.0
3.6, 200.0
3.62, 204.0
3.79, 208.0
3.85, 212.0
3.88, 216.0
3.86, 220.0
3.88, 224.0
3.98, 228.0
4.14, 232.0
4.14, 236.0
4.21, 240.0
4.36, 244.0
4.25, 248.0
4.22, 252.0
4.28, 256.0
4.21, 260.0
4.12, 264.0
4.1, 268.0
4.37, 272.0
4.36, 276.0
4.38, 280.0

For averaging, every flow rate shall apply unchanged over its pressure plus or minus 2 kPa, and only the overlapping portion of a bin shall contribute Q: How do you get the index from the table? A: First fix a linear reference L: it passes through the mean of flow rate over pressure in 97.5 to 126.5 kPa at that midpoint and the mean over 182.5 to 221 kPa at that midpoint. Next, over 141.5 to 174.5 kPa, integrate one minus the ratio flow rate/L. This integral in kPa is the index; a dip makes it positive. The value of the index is 2.3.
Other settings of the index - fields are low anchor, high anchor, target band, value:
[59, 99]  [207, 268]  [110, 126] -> 1.0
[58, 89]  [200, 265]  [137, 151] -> 0.0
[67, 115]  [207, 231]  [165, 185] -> 5.0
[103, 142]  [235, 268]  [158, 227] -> 7.0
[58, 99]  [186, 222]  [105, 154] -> 0.7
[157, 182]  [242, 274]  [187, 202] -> -1.7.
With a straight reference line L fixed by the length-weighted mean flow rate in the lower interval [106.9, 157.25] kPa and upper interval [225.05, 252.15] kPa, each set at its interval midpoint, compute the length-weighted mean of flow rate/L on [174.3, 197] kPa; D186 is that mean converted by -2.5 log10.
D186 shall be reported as 0.11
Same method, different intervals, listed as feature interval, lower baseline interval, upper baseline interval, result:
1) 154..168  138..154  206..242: 0.14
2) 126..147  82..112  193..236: -0.09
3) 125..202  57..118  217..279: 0.08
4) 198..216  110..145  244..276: 0.04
